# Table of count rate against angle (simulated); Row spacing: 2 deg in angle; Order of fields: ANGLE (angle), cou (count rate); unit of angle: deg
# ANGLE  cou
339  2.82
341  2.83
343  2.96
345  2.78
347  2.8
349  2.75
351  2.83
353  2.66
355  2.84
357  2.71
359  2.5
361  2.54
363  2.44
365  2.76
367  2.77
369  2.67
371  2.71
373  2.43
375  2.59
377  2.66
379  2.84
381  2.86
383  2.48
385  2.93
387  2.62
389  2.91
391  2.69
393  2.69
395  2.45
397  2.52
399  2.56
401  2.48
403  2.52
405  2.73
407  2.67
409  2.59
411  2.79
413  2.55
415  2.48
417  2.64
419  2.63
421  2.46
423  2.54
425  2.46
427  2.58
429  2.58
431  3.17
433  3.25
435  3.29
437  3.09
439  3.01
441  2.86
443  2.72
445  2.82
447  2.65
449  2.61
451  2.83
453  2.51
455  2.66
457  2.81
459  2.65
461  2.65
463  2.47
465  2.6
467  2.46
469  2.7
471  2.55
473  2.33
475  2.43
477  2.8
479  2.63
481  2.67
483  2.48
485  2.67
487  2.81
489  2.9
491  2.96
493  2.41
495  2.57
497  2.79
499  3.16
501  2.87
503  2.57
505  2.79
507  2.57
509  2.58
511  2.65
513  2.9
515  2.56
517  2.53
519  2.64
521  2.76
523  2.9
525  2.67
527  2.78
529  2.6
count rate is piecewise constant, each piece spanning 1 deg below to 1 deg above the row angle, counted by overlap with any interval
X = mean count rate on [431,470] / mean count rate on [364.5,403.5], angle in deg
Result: 1.05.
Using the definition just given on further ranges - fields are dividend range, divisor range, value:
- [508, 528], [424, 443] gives 0.93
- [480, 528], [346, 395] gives 1.01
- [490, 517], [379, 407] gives 1.02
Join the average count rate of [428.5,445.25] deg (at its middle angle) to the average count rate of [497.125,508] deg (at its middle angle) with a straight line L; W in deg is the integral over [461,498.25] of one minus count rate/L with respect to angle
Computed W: 3.0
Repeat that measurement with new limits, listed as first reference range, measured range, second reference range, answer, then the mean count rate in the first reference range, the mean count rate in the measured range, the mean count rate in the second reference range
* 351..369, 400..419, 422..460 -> 0.9 deg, 2.66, 2.61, 2.79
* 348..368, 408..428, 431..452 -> 2.0 deg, 2.68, 2.57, 2.93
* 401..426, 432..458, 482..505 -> -2.0 deg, 2.58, 2.85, 2.75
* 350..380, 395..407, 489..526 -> 0.5 deg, 2.66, 2.56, 2.72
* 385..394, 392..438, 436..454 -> 1.4 deg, 2.75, 2.68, 2.79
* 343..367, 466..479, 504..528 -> 0.7 deg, 2.71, 2.55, 2.69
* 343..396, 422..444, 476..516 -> -1.3 deg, 2.69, 2.87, 2.72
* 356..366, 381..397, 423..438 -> 0.2 deg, 2.59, 2.68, 2.89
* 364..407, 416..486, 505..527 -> -0.5 deg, 2.66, 2.69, 2.69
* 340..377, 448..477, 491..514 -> 1.3 deg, 2.7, 2.6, 2.73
